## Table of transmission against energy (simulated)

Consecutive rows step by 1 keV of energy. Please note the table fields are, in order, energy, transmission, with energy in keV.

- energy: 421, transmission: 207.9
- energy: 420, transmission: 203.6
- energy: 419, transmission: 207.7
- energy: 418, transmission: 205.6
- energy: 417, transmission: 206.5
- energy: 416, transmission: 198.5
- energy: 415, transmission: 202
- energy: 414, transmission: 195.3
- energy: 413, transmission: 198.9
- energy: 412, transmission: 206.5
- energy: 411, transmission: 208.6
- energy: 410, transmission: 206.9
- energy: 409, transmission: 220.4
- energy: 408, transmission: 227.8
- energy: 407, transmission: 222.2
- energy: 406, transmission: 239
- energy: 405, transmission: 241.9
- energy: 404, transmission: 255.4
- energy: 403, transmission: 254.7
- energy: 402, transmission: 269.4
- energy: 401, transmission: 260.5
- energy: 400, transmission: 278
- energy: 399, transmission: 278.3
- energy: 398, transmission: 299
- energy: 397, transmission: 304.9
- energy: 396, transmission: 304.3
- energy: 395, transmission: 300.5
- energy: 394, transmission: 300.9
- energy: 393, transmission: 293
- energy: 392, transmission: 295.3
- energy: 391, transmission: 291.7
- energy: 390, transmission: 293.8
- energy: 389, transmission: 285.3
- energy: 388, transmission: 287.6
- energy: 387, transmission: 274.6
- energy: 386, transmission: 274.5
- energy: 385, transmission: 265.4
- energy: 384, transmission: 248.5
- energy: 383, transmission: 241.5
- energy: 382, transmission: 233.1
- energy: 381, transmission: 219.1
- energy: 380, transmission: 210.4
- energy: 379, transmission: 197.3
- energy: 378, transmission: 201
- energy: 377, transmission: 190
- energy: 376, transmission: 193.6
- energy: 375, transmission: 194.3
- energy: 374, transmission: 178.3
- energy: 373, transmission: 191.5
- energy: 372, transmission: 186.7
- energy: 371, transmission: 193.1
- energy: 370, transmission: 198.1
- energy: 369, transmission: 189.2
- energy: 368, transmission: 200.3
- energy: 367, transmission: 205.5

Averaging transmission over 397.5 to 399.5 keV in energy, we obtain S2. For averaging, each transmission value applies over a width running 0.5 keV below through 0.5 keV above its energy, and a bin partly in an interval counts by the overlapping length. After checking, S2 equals 289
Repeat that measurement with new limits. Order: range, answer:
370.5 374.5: 187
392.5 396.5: 300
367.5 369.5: 195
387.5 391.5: 290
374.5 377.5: 193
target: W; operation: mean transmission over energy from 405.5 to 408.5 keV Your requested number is 230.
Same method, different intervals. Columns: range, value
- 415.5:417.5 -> 202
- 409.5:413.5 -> 205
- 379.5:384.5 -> 231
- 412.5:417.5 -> 200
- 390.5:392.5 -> 294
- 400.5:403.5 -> 262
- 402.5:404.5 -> 255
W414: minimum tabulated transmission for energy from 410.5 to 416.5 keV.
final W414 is 195.3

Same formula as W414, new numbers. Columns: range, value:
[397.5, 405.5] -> 241.9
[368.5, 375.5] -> 178.3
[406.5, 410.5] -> 206.9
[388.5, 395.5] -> 285.3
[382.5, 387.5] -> 241.5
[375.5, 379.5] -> 190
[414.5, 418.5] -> 198.5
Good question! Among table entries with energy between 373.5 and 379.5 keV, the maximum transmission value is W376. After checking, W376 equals 201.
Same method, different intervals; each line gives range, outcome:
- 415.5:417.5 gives 206.5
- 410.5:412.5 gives 208.6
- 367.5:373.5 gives 200.3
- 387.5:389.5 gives 287.6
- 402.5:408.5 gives 255.4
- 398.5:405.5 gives 278.3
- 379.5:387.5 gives 274.6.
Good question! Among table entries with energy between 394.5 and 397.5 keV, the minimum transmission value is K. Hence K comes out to 300.5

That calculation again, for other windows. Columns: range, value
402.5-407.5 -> 222.2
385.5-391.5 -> 274.5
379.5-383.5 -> 210.4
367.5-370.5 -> 189.2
